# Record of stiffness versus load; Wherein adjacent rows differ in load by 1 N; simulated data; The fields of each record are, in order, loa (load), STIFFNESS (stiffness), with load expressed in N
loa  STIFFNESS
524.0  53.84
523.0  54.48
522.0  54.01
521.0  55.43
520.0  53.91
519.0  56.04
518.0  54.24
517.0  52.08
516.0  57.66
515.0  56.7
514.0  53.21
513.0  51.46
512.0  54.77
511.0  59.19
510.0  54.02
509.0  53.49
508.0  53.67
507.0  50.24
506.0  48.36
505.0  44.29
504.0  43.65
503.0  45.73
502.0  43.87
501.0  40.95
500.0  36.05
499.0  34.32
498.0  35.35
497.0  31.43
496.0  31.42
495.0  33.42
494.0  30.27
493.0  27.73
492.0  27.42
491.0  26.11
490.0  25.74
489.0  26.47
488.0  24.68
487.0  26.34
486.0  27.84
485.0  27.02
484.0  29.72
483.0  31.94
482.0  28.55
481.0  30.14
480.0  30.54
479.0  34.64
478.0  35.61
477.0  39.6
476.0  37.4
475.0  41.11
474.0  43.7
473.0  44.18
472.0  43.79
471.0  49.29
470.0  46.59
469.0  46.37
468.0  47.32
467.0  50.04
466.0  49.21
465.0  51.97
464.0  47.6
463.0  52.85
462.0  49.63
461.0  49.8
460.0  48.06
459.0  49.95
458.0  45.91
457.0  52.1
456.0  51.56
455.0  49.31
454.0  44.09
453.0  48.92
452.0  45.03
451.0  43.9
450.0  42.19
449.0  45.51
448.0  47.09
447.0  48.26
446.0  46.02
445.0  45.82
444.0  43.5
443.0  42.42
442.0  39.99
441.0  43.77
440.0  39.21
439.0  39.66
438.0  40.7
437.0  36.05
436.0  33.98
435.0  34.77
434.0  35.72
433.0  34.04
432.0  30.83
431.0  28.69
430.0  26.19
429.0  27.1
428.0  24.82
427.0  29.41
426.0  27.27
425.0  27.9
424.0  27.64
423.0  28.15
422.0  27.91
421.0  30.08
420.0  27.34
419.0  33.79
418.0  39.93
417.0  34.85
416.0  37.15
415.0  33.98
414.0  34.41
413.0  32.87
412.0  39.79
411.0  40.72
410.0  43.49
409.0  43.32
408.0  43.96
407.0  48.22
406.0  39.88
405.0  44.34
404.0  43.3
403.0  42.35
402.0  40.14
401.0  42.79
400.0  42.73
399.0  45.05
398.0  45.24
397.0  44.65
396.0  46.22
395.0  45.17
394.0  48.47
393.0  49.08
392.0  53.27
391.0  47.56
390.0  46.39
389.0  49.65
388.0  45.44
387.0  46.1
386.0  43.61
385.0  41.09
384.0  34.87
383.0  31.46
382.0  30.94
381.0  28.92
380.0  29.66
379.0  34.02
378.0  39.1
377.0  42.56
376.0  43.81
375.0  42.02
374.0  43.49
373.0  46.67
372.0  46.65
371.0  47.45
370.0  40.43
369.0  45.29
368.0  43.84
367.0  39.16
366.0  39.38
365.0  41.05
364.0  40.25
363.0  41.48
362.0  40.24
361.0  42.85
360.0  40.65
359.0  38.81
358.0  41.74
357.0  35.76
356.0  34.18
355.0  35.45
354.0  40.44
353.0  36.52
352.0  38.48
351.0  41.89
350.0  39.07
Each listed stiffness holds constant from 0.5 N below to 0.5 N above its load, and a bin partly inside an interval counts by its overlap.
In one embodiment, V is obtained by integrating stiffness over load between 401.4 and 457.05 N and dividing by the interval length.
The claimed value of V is 38.4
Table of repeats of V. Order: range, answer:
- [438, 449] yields 43.5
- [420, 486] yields 39.7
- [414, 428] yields 31.1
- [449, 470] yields 48.2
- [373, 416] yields 41.8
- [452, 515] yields 41.6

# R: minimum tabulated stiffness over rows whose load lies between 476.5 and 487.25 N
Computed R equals 26.34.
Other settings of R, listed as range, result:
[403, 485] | 24.82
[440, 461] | 39.21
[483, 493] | 24.68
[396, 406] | 39.88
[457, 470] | 45.91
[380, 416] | 28.92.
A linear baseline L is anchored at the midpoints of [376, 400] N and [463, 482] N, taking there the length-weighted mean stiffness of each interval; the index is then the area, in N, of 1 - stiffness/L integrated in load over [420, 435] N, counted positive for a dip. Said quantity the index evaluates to 4.7 N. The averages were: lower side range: 42.2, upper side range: 42.6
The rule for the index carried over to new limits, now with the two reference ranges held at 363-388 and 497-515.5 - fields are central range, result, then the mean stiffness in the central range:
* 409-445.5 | 7.09 N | 34.7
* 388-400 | -1.71 N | 47.1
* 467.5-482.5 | 1.86 N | 39.9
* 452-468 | -1.57 N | 49.2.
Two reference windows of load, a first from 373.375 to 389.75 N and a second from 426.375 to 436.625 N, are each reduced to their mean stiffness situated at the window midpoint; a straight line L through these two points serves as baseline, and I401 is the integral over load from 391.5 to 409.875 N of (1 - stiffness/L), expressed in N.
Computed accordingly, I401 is -4.53 N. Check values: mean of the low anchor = 39.3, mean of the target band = 44.9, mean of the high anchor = 30.6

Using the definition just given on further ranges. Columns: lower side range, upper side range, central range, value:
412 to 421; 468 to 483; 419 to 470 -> -4.9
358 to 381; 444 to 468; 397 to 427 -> 4.6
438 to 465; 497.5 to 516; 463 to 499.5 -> 8.5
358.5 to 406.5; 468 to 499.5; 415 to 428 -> 2.8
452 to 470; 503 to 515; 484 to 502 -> 7.2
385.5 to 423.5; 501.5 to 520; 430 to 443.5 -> 2.4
